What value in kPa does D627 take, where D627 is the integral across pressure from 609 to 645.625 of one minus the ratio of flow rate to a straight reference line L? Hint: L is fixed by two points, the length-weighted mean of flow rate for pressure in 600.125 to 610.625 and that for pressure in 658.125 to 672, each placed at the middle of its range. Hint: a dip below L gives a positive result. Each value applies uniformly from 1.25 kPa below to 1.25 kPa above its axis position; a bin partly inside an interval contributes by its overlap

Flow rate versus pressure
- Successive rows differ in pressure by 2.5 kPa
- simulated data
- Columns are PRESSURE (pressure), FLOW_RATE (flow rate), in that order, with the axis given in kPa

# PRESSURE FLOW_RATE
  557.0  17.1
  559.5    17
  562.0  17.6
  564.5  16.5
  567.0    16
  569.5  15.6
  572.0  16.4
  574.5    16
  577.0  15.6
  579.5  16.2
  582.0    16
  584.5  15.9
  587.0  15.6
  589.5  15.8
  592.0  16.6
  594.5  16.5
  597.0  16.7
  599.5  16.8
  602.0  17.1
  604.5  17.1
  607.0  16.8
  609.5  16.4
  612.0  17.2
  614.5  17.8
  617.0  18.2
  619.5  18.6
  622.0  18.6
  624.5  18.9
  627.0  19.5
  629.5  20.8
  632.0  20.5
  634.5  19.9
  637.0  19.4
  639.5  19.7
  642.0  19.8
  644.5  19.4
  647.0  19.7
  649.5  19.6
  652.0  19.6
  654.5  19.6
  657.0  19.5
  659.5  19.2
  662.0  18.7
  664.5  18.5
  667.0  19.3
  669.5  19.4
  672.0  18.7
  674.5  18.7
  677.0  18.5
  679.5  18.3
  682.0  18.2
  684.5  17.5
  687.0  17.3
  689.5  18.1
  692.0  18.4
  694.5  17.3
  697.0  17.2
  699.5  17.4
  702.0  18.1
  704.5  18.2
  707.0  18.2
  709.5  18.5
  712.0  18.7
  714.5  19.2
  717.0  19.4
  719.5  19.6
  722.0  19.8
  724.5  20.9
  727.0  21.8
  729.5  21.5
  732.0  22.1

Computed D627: -2.9 kPa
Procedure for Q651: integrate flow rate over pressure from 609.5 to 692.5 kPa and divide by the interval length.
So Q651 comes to 18.9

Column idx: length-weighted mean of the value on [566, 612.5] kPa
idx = 16.3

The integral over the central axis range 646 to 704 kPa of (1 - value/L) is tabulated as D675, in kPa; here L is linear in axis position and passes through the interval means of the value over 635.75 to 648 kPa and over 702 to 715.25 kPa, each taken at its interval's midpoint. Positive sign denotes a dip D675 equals 1.5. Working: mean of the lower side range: 19.6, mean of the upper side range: 18.5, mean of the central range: 18.5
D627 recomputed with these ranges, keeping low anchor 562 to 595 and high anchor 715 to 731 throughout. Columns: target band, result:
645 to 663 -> -1.0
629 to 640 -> -1.4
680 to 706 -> 2.3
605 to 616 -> 0.0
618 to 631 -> -1.3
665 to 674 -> -0.1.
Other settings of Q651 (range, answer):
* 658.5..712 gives 18.3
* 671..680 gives 18.6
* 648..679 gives 19.1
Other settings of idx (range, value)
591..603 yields 16.7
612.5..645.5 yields 19.3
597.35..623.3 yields 17.4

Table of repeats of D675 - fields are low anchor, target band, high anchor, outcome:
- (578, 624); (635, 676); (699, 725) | -3.3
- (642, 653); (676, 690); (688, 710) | 0.4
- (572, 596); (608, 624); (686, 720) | -1.1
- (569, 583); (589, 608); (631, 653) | 0.6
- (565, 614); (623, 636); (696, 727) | -2.0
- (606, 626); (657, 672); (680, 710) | -1.0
